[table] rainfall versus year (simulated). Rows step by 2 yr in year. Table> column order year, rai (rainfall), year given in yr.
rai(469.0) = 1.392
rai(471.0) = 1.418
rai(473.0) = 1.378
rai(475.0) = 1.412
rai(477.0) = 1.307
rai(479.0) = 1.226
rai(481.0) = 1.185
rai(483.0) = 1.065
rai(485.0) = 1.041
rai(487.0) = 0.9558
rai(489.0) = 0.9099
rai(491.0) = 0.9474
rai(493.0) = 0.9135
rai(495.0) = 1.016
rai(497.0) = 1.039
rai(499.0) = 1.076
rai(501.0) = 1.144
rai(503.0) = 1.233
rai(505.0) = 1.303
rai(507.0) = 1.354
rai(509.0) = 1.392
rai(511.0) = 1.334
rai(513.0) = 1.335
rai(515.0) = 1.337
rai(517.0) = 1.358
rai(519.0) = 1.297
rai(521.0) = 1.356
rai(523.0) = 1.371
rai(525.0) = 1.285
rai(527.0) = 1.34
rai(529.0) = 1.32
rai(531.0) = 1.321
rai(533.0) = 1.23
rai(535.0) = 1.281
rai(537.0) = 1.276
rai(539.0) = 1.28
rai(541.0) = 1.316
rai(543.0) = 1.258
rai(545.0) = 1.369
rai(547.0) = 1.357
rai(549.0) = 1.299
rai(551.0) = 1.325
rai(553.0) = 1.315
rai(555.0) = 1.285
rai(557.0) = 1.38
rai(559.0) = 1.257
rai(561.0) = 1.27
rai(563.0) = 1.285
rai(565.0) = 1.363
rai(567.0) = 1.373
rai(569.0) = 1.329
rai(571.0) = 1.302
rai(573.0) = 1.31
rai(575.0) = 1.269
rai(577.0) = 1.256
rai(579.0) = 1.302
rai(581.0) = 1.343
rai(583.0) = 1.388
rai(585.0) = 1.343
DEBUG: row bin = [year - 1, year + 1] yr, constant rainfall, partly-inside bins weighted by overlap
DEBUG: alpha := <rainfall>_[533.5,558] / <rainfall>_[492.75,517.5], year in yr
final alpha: 1.07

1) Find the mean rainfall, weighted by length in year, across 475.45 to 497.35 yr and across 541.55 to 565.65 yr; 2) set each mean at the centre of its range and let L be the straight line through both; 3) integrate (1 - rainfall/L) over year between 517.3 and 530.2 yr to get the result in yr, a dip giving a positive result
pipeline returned -1.4 yr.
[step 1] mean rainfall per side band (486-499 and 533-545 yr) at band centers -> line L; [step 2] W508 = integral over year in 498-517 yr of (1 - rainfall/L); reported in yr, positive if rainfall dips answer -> -3.7 yr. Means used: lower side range 0.972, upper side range 1.29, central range 1.28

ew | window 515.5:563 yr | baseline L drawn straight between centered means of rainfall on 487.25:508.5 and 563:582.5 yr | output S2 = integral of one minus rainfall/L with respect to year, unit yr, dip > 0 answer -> -3.7 yr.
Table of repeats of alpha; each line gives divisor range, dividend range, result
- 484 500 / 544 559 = 1.34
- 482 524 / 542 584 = 1.12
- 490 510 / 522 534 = 1.15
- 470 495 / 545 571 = 1.16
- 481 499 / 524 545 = 1.29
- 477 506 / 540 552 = 1.22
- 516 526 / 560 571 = 0.99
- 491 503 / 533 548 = 1.24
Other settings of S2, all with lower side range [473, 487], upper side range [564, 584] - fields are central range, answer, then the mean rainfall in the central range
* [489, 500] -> 2.07 yr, 0.99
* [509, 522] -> -0.98 yr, 1.34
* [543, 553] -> -0.29 yr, 1.33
